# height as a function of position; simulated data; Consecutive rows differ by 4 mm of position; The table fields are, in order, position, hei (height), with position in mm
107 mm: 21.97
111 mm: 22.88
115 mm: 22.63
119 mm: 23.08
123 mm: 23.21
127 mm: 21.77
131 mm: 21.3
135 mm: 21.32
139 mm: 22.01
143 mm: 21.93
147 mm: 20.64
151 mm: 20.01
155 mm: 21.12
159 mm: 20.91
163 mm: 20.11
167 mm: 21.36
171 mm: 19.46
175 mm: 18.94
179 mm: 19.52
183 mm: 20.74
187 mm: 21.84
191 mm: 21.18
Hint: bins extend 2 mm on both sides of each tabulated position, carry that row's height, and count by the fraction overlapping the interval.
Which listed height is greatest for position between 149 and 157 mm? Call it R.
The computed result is 21.12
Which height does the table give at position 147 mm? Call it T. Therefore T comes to 20.64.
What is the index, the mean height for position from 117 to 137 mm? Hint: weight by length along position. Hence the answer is 22.1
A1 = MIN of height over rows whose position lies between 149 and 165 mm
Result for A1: 20.01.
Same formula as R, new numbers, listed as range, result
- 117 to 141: 23.21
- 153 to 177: 21.36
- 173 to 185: 20.74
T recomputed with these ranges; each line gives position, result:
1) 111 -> 22.88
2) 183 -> 20.74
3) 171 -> 19.46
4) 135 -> 21.32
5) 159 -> 20.91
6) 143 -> 21.93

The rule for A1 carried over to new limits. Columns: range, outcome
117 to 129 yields 21.77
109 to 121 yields 22.63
